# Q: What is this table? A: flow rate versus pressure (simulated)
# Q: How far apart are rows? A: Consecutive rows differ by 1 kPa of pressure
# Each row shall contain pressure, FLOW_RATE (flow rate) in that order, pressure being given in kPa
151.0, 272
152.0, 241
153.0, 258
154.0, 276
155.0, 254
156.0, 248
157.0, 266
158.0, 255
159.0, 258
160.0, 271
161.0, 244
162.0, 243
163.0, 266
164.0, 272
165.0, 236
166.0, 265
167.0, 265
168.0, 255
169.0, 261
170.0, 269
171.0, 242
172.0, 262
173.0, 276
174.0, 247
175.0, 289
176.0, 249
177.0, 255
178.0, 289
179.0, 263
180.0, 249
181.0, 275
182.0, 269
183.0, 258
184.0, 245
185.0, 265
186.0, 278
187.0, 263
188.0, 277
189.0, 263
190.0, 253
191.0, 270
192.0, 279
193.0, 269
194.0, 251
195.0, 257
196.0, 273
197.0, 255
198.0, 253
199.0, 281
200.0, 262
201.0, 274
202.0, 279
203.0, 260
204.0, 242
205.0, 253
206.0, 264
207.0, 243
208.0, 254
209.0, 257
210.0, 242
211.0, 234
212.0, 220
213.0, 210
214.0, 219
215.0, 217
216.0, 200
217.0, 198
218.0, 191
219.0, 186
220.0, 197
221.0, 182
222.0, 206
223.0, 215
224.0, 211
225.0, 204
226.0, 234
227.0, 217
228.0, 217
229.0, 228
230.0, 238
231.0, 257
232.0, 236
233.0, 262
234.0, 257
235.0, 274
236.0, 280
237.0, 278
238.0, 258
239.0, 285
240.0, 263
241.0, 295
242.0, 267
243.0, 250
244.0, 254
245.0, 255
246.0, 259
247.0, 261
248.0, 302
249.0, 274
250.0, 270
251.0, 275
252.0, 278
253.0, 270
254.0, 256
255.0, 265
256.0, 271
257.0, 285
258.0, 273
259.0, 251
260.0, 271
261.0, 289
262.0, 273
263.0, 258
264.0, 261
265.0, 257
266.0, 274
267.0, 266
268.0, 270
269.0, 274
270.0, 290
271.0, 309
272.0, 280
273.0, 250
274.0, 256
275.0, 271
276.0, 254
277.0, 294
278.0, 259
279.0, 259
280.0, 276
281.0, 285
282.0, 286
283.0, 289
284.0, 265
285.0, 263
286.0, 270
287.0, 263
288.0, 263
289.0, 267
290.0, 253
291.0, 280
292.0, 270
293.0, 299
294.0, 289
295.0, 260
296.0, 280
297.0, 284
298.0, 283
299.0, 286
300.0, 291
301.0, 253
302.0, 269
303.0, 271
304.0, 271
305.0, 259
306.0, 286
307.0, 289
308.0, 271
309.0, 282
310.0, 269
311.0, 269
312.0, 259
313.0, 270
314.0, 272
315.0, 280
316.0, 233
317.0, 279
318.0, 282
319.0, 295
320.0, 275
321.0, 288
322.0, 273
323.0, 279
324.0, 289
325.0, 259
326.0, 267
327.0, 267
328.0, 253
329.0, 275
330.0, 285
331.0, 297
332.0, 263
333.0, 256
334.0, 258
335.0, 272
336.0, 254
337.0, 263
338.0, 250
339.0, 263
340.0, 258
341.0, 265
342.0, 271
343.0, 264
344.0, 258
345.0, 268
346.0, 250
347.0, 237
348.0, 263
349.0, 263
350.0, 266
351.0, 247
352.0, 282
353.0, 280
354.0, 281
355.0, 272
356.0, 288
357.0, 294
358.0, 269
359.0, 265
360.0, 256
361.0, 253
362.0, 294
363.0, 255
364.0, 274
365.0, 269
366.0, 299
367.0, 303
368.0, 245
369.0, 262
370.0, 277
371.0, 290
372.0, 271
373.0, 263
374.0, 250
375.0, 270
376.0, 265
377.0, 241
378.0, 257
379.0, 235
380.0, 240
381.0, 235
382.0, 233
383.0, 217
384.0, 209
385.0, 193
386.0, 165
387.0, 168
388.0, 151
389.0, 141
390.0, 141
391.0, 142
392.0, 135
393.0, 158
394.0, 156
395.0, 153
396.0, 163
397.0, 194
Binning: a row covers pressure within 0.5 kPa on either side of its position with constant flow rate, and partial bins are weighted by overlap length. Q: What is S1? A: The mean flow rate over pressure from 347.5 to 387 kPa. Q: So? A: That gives 258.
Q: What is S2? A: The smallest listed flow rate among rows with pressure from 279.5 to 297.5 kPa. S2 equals 253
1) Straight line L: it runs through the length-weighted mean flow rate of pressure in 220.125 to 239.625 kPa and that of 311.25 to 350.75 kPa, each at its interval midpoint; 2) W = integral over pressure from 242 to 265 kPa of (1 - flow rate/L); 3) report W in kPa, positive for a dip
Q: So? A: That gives -2.2 kPa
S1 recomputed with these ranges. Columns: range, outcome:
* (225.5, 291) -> 266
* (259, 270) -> 269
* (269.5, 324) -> 274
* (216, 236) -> 222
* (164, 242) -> 250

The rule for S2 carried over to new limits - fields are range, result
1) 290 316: 233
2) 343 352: 237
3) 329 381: 235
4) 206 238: 182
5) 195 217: 198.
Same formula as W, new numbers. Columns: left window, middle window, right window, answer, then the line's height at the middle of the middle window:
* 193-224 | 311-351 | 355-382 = -1.3 kPa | 259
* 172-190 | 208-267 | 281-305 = 4.7 kPa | 269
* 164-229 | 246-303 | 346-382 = -3.8 kPa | 255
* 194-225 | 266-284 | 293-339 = -1.2 kPa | 258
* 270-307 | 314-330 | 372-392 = -1.4 kPa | 251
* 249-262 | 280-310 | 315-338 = -0.4 kPa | 271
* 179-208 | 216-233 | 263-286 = 3.3 kPa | 266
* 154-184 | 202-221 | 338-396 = 2.2 kPa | 256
